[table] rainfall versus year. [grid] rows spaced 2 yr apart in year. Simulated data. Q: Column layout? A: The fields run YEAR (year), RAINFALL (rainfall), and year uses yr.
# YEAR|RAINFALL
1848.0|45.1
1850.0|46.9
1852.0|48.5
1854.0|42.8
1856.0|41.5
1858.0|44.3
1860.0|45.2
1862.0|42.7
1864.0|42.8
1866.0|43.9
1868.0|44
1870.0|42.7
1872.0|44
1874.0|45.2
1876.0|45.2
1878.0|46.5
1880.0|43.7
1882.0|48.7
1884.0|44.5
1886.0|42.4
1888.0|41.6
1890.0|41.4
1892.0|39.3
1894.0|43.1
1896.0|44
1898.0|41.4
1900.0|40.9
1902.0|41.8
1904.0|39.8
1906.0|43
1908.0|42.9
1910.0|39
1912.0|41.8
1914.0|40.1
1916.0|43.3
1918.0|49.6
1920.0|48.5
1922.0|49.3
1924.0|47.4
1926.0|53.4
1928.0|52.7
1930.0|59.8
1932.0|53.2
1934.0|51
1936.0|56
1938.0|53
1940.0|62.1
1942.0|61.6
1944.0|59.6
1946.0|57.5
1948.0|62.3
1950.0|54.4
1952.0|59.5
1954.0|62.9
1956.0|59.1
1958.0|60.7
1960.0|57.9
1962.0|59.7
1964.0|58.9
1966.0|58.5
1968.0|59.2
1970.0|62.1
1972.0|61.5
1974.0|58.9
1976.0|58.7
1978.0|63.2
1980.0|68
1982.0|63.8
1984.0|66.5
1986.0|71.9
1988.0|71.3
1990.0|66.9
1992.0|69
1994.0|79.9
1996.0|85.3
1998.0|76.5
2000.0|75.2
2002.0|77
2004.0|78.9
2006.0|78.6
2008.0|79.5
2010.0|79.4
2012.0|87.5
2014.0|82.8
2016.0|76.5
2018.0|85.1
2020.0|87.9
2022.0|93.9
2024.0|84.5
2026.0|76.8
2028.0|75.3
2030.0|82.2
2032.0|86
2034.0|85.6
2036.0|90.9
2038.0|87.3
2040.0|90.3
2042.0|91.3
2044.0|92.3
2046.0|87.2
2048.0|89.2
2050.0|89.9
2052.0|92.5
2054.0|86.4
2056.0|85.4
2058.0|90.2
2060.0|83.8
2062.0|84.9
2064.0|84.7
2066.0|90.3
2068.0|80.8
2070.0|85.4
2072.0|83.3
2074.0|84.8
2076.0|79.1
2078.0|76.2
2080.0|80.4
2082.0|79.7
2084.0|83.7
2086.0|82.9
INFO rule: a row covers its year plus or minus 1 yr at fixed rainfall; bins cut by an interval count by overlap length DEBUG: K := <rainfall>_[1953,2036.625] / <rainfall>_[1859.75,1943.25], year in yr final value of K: 1.6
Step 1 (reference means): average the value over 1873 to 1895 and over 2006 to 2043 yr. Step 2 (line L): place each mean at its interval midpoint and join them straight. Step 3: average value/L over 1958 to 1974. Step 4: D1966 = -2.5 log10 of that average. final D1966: 0.13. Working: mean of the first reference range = 43.8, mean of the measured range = 59.7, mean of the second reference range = 84.4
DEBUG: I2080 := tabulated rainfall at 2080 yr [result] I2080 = 80.4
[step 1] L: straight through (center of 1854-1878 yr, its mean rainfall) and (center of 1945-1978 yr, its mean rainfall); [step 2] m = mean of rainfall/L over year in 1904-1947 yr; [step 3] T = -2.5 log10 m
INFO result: 0.07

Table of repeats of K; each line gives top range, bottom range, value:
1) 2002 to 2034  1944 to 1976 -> 1.38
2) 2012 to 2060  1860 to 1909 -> 2.00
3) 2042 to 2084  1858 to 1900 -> 1.96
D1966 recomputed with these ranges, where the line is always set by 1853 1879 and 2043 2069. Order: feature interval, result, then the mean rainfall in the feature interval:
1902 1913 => 0.28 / 41.3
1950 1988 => 0.10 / 61.8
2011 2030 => -0.05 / 83.3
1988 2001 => -0.03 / 75.1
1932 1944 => 0.07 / 56.7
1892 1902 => 0.21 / 42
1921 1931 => 0.10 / 52.5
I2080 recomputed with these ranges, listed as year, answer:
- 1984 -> 66.5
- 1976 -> 58.7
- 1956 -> 59.1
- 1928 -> 52.7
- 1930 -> 59.8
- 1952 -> 59.5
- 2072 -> 83.3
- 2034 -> 85.6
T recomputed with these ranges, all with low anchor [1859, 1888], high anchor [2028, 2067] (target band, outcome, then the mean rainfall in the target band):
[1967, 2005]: 0.05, 69.1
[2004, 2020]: -0.04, 81.6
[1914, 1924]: 0.19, 46.9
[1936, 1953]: 0.06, 58.6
